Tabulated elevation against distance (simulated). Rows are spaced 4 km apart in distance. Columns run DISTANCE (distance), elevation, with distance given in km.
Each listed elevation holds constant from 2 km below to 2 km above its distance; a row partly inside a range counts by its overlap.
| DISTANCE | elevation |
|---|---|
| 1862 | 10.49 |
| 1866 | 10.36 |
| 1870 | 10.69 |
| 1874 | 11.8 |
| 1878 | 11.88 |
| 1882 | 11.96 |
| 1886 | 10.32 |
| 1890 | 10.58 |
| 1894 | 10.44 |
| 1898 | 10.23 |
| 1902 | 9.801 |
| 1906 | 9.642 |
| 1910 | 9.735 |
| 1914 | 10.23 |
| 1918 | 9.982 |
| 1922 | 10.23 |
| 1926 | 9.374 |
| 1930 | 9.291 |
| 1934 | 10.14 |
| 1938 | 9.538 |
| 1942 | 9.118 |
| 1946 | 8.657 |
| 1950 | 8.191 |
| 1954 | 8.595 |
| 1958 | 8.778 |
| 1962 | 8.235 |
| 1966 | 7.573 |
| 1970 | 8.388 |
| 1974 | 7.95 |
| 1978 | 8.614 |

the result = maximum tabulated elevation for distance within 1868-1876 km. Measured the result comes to 11.8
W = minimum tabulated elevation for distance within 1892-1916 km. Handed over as 9.642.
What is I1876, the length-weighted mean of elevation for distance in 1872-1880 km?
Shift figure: 11.8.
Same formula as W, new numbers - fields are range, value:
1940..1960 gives 8.191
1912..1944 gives 9.118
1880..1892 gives 10.32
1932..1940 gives 9.538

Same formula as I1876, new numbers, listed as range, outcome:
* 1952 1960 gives 8.69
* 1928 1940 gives 9.66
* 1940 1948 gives 8.89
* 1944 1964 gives 8.49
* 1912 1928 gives 9.95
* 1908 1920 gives 9.98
